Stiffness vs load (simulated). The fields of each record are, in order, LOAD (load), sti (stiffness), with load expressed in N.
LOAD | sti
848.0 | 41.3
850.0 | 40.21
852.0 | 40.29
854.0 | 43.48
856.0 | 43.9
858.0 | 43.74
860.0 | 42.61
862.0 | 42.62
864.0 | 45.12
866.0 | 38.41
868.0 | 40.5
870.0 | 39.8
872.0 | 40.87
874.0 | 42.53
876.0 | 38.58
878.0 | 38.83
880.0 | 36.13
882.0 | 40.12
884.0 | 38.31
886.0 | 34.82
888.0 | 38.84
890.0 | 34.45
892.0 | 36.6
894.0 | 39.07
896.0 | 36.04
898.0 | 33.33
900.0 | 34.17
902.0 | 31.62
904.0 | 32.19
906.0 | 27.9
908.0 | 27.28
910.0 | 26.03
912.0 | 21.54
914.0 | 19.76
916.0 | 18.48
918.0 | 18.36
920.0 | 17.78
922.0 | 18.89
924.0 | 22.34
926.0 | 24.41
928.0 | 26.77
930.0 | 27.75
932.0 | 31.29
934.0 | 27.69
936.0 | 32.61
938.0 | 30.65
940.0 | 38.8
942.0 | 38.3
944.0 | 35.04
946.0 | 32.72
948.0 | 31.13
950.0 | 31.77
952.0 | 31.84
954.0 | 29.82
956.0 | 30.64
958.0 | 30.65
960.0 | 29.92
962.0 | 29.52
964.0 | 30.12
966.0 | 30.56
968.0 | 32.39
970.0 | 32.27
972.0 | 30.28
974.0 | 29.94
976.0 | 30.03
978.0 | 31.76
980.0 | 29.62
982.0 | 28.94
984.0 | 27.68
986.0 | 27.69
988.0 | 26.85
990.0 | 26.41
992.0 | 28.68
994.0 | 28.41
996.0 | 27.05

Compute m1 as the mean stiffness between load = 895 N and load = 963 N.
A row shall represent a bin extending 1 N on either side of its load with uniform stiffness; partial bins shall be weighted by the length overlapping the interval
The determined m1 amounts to 28.7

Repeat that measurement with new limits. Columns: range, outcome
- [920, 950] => 29.5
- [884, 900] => 36.2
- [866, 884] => 39.5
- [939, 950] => 34.9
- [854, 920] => 34.9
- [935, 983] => 31.6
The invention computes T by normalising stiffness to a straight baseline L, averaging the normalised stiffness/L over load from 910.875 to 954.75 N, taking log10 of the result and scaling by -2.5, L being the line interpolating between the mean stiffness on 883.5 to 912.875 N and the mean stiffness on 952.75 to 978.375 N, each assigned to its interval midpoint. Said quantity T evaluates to 0.145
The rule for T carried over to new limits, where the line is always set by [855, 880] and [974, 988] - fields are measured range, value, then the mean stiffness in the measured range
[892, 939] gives 0.30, 27.4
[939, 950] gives -0.06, 34.9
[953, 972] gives 0.02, 30.6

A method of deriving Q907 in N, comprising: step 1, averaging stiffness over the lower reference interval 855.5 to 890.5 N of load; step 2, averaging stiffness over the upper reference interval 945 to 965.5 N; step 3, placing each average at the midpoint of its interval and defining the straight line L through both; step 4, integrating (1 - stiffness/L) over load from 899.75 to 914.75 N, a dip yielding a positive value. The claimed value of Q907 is 3.7 N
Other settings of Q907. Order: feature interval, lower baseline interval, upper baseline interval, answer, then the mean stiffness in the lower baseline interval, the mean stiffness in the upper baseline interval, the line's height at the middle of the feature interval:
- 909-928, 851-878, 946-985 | 7.7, 41.6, 30.5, 35.7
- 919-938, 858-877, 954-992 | 4.8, 41.4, 29.7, 34.6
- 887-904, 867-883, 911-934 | -1.6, 39.7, 22.7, 32.4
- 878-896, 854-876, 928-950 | 0.8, 41.9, 32.3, 39.1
